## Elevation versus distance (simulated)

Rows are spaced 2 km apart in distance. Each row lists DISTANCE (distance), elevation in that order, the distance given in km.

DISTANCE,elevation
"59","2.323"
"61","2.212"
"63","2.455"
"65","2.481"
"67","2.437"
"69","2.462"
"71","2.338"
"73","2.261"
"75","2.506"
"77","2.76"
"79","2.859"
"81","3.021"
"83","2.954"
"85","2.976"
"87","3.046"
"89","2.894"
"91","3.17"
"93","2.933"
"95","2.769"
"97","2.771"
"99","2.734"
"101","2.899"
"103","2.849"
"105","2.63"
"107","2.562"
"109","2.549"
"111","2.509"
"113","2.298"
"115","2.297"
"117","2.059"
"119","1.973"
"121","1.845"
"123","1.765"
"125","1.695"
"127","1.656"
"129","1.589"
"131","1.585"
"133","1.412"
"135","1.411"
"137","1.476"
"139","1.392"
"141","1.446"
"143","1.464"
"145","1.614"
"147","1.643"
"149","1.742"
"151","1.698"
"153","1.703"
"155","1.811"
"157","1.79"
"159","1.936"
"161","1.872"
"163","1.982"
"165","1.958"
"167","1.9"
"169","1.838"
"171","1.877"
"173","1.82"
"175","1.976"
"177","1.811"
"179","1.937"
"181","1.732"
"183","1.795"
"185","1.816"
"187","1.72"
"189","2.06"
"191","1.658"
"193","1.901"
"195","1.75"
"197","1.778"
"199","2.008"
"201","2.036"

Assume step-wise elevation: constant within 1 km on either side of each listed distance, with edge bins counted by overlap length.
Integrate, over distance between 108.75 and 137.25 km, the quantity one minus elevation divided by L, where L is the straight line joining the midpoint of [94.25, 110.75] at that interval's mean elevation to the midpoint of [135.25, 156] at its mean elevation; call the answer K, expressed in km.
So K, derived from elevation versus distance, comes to 4.3 km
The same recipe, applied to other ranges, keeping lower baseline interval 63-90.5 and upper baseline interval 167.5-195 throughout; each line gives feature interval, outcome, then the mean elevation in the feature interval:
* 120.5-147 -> 7.9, 1.56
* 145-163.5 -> 2.5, 1.78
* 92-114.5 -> -1.8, 2.67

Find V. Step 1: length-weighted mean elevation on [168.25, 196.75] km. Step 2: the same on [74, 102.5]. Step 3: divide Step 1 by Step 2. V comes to 0.64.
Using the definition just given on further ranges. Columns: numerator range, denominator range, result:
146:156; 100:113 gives 0.65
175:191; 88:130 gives 0.76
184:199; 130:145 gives 1.25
